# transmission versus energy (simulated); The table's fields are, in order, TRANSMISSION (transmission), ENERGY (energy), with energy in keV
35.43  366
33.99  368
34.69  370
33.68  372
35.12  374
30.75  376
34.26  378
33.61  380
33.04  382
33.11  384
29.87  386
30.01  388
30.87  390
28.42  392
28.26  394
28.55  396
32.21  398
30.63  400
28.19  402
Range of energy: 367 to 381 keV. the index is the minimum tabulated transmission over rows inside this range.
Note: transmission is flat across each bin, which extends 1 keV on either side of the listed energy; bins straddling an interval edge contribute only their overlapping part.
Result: 30.75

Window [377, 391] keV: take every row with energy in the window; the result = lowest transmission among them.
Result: 29.87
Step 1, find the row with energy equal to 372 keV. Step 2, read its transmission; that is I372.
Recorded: 33.68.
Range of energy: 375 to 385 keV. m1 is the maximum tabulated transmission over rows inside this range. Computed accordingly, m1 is 34.26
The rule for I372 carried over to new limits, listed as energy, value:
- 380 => 33.61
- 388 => 30.01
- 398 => 32.21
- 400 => 30.63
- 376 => 30.75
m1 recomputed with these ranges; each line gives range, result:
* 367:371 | 34.69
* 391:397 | 28.55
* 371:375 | 35.12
